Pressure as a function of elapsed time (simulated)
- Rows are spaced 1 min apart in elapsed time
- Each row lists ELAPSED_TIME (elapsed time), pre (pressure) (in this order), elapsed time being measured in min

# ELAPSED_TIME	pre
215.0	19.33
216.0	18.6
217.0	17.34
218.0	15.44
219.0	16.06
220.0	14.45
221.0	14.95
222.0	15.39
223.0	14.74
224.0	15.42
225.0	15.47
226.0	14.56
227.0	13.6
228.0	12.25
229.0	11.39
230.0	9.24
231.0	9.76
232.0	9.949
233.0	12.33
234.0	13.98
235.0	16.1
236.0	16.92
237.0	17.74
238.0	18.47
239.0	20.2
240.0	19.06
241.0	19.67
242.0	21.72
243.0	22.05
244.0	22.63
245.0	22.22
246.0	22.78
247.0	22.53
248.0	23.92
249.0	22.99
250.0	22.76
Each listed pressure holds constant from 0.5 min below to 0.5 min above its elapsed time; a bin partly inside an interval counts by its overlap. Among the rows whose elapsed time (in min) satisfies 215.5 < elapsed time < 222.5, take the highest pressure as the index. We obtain 18.6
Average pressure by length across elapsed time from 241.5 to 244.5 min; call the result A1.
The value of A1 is 22.1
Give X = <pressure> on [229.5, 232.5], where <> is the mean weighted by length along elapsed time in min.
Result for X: 9.65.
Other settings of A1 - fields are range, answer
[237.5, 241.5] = 19.4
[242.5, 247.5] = 22.4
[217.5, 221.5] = 15.2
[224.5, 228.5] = 14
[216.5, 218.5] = 16.4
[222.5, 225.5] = 15.2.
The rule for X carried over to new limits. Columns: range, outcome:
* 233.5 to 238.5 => 16.6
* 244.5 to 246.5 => 22.5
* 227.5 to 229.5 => 11.8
